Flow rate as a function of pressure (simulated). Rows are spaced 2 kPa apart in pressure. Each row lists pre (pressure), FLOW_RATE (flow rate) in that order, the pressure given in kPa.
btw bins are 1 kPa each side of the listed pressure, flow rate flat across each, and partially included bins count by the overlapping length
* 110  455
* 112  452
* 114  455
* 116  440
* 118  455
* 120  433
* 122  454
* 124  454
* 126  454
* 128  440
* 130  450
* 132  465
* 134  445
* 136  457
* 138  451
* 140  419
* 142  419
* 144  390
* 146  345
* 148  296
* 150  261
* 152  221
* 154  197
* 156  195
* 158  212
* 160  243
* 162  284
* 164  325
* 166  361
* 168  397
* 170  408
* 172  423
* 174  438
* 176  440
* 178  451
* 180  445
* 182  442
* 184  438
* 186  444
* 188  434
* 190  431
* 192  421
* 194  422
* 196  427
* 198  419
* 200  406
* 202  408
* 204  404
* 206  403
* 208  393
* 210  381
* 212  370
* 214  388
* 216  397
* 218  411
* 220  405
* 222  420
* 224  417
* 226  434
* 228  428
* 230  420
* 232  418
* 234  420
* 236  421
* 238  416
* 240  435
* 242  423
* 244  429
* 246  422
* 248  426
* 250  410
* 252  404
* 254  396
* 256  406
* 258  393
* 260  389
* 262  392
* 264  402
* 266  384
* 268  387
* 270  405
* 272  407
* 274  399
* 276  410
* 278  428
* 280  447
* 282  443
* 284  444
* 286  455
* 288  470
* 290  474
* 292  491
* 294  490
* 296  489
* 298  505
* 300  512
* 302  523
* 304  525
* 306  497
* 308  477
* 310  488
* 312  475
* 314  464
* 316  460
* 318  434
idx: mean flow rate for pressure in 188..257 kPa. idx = 413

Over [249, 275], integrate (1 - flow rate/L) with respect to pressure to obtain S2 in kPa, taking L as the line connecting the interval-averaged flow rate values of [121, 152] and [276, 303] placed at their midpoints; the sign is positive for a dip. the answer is 3.5 kPa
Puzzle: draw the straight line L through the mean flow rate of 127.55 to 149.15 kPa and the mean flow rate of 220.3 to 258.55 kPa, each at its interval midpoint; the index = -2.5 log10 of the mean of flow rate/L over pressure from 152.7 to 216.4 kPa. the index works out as 0.09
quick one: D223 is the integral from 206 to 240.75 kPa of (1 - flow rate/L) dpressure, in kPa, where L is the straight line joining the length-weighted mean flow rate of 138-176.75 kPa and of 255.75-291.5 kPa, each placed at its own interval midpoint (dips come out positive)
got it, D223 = -2.5 kPa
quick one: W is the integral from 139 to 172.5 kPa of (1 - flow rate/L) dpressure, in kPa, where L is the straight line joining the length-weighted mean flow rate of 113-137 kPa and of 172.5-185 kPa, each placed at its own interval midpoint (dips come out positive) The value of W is 9.7 kPa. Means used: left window 450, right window 442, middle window 316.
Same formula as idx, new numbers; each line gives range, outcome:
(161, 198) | 413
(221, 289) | 418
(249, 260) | 401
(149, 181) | 331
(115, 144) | 444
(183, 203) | 425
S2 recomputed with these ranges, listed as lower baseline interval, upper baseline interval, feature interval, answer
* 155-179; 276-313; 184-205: -2.6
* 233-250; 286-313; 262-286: 2.4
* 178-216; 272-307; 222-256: 1.6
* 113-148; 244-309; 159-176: 2.7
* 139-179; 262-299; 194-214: -1.5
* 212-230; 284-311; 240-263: 1.7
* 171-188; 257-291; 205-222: 1.5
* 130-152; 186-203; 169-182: -0.8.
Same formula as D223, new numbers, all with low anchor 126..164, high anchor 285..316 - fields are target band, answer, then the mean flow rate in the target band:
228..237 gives 0.1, 421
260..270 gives 1.4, 392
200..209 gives 0.0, 402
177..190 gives -2.0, 441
